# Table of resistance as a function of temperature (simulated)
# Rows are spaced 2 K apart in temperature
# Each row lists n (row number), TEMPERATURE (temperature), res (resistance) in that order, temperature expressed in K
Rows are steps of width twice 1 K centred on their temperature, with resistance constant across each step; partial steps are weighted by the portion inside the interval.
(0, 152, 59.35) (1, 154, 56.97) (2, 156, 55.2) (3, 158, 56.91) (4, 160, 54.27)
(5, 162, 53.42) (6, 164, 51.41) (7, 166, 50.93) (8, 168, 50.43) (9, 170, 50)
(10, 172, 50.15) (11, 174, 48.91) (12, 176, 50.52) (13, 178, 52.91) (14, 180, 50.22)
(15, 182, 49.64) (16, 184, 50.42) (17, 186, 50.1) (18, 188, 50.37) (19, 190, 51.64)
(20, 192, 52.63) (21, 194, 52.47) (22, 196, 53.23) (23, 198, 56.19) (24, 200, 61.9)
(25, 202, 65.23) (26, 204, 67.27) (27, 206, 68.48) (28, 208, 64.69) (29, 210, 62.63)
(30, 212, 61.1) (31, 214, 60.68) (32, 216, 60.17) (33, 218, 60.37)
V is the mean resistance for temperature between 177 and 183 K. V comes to 50.9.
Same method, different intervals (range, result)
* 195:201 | 57.1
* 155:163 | 55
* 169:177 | 49.9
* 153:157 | 56.1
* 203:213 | 64.8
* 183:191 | 50.6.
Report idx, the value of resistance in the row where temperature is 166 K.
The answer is 50.93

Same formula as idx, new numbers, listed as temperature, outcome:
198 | 56.19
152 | 59.35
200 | 61.9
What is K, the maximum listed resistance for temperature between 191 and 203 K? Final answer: 65.23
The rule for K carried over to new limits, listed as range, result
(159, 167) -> 54.27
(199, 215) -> 68.48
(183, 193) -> 52.63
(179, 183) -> 50.22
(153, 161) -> 56.97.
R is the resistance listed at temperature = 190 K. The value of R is 51.64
